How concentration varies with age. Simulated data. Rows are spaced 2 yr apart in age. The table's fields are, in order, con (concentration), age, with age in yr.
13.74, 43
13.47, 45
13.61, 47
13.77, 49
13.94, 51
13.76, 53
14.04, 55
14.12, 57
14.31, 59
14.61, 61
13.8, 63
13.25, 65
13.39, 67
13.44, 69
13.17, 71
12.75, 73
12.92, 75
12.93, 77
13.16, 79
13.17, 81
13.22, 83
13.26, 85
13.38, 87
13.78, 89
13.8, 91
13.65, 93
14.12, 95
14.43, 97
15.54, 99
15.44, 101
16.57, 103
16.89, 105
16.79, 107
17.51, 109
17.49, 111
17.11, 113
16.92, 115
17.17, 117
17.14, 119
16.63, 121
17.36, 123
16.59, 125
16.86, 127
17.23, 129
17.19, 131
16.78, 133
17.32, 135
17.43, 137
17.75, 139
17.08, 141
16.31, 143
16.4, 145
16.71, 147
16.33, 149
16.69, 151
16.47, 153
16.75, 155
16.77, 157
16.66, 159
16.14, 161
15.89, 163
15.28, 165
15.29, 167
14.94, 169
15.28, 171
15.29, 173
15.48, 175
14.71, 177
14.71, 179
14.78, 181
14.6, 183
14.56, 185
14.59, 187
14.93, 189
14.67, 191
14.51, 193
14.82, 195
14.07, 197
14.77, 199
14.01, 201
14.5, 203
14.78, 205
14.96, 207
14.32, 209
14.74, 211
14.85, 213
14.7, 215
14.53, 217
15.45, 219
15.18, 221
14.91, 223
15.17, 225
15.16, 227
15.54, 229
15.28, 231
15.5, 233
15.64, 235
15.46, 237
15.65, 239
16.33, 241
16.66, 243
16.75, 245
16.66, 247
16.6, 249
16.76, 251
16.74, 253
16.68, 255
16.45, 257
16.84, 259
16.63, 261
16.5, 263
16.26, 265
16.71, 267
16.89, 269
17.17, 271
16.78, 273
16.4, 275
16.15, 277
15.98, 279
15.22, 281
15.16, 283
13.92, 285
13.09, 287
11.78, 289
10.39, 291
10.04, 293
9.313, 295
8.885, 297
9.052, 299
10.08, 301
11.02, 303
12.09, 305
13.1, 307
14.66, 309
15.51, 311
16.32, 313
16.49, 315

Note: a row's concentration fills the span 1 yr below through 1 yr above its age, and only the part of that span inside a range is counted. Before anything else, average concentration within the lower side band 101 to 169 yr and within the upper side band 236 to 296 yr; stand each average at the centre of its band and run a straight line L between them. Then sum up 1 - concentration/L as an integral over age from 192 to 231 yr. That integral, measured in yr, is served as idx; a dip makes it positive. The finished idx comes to 2.8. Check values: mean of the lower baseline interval 16.7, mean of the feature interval 14.8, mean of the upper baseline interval 15.4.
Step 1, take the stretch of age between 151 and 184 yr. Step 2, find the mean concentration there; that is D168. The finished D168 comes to 15.6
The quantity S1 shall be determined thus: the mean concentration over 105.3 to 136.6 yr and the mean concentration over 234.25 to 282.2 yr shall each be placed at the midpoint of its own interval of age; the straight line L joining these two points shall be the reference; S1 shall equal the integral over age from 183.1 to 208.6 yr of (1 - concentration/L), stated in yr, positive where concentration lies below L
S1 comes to 3.2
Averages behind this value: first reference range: 17.1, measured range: 14.6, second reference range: 16.4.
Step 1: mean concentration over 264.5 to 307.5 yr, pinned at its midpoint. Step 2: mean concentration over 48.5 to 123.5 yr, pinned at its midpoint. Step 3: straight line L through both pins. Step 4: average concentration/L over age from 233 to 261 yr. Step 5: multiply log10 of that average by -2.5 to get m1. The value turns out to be -0.198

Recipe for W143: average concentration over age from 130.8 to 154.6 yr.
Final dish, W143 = 16.9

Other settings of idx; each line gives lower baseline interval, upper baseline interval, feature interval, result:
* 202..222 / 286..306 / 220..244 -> -3.1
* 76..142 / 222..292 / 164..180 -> 0.7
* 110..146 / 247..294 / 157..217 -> 5.3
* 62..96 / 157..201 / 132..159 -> -4.3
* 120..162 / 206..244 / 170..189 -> 1.4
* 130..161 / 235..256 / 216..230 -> 1.1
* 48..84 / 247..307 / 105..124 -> -4.7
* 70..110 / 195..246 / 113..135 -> -3.7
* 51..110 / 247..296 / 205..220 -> 0.1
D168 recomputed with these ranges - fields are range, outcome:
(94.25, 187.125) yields 16.2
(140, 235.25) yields 15.3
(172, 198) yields 14.7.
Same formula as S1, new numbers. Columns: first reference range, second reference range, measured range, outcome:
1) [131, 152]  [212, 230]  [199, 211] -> 0.7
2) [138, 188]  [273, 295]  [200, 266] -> -4.7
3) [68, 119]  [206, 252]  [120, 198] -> -4.2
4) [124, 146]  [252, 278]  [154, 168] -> 0.7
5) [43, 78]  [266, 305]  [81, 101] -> -0.6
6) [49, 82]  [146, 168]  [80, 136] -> -3.7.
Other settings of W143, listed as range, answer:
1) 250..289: 16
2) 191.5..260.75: 15.4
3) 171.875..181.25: 15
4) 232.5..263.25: 16.4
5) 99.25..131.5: 16.9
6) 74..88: 13.1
